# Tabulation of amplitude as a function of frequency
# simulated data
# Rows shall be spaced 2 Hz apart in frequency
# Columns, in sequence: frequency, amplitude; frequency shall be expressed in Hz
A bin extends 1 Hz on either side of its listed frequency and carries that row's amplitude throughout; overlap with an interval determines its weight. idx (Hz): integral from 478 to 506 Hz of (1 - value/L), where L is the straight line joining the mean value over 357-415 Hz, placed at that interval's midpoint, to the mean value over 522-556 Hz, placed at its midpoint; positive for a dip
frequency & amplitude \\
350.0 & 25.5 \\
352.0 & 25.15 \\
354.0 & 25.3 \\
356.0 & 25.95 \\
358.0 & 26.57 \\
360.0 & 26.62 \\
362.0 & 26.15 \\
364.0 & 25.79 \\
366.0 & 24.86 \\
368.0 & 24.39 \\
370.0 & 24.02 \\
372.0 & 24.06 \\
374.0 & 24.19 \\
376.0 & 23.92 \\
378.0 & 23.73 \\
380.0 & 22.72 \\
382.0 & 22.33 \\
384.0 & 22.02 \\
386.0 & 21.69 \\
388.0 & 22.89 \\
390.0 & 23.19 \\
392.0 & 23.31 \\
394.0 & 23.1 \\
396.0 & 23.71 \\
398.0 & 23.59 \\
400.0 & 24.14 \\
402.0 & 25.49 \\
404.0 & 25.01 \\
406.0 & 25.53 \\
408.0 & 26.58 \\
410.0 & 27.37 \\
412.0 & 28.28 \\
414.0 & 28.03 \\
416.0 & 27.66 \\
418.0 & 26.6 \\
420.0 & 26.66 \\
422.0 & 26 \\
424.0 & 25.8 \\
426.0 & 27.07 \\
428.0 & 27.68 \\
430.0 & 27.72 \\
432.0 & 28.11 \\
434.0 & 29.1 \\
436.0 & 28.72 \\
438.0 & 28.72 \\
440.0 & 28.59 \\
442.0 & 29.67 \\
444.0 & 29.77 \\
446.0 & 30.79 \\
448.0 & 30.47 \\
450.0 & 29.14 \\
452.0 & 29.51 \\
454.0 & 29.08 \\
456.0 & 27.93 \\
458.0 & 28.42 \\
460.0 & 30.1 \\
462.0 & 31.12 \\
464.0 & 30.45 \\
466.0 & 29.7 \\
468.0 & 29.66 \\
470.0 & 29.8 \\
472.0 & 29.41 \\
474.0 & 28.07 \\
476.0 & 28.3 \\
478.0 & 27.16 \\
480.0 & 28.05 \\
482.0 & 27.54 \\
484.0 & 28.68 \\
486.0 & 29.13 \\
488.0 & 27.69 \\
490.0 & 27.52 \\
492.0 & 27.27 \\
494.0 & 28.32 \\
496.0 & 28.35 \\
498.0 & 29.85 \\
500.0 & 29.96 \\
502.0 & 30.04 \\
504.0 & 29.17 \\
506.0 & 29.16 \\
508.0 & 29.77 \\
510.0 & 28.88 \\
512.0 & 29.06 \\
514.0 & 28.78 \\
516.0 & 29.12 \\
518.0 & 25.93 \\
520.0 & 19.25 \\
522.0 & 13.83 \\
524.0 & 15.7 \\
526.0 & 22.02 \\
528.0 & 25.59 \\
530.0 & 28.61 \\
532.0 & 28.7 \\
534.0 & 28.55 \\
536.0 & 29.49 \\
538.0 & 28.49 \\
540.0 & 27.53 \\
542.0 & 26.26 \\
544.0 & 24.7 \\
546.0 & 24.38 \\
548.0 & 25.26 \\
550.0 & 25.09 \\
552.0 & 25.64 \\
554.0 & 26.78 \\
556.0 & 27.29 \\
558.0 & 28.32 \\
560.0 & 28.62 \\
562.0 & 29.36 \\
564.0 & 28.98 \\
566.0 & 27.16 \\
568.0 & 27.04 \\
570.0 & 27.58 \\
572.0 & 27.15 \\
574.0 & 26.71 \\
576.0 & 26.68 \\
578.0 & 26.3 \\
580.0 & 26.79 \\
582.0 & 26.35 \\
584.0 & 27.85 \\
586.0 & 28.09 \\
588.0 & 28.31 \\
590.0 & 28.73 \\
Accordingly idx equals -3.7 Hz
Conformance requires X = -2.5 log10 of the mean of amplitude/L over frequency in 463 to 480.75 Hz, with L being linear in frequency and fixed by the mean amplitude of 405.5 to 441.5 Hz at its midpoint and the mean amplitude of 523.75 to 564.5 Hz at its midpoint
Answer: -0.07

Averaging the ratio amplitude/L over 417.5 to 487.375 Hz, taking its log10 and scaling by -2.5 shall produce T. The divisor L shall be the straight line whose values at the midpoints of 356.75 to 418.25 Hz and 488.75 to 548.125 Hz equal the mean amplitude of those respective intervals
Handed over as -0.12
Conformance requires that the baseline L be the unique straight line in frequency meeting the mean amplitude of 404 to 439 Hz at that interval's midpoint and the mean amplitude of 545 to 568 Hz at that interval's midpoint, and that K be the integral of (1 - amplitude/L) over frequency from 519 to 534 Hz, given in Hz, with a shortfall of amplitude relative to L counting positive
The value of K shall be 2.6 Hz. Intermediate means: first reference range 27.3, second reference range 27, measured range 22.4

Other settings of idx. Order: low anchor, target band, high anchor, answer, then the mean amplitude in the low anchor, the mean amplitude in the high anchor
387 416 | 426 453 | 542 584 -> -3.7 Hz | 25.1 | 26.8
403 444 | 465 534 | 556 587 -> 0.5 Hz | 27.5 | 27.5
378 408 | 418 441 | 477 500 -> -2.0 Hz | 23.6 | 28.2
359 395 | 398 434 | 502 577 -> -3.2 Hz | 23.8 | 26.6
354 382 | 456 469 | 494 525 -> -1.9 Hz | 24.8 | 26.5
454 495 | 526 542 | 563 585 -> 0.1 Hz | 28.7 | 27.1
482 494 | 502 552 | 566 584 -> 2.7 Hz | 28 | 26.9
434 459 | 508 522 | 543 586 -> 0.9 Hz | 29.2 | 26.9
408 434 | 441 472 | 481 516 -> -1.9 Hz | 27.3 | 28.8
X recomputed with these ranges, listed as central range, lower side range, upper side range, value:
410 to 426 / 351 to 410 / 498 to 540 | -0.085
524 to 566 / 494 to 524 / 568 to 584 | 0.006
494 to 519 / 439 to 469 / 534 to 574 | -0.025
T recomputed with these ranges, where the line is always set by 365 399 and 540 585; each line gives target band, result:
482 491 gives -0.11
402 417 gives -0.12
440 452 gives -0.21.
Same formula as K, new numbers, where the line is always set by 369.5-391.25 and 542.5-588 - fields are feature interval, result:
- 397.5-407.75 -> -0.58 Hz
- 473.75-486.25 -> -1.43 Hz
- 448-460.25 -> -2.20 Hz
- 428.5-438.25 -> -1.68 Hz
